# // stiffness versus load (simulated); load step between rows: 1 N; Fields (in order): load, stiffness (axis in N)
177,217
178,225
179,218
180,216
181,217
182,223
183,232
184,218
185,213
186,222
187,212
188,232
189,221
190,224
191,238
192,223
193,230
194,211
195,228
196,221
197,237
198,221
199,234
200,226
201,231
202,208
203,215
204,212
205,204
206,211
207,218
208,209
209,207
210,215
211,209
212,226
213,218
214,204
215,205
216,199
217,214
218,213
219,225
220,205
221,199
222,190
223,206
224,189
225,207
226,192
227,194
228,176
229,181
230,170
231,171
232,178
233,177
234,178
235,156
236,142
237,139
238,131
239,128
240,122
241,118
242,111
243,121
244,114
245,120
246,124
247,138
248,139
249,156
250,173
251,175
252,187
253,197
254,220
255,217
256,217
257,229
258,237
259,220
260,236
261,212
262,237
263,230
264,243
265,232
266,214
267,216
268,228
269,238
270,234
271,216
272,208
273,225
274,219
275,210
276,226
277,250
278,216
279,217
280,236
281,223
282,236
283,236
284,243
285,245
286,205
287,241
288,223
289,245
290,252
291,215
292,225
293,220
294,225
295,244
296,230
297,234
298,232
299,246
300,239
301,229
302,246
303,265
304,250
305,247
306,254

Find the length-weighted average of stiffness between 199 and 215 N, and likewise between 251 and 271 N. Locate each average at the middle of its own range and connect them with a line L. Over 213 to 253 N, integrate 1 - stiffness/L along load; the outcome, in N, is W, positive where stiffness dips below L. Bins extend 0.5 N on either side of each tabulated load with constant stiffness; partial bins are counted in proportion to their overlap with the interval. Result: 8.9 N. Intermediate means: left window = 215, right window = 222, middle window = 169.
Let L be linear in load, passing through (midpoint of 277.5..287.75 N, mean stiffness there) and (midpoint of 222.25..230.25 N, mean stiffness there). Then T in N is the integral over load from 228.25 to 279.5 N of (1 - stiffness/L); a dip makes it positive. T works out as 5.5 N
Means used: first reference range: 190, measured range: 188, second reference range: 230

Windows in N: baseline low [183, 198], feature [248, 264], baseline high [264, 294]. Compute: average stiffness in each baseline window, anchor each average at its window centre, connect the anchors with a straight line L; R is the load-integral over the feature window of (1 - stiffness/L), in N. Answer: 1.3 N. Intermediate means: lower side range 224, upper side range 228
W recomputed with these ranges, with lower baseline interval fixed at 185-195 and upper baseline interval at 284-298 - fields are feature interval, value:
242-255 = 4.11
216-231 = 1.97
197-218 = 0.93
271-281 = 0.33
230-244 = 5.13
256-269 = 0.08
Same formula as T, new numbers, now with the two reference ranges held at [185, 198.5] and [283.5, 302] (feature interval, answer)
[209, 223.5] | 1.11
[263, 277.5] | 0.34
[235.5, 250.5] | 6.36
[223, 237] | 3.09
